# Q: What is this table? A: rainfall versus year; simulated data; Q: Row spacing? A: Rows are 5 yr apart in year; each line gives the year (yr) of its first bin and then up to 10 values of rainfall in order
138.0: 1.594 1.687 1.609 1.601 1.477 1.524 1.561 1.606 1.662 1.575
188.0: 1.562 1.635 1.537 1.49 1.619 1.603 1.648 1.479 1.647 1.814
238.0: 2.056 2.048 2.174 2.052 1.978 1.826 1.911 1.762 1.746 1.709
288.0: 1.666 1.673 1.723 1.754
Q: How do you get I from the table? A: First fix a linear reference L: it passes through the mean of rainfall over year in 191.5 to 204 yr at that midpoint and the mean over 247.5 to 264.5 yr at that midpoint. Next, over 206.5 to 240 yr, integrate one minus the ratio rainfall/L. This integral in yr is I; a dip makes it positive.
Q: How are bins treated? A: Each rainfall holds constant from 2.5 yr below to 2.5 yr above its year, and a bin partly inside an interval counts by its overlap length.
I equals 1.1 yr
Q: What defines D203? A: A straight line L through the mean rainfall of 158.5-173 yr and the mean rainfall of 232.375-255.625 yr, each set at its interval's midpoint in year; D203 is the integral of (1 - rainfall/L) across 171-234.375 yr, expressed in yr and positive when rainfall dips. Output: 6.2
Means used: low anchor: 1.54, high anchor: 2.05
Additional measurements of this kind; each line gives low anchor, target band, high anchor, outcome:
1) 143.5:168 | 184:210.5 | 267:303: 0.8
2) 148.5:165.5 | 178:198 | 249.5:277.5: 0.7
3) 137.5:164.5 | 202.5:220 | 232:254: 2.6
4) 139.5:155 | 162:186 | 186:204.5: 0.0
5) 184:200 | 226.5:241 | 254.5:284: -1.2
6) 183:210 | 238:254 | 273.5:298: -4.3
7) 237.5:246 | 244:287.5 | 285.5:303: 0.1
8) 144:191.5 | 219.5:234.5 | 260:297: 0.4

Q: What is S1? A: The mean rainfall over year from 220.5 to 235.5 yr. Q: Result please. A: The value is 1.65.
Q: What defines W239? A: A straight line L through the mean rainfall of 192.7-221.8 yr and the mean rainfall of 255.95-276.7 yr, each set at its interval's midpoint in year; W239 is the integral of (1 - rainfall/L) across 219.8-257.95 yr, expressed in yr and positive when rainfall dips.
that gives -3.6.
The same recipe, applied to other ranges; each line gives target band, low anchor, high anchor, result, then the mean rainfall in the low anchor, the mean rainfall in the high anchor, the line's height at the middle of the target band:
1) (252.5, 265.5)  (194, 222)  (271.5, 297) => -2.1 yr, 1.58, 1.71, 1.67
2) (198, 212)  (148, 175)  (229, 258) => 1.9 yr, 1.56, 2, 1.79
